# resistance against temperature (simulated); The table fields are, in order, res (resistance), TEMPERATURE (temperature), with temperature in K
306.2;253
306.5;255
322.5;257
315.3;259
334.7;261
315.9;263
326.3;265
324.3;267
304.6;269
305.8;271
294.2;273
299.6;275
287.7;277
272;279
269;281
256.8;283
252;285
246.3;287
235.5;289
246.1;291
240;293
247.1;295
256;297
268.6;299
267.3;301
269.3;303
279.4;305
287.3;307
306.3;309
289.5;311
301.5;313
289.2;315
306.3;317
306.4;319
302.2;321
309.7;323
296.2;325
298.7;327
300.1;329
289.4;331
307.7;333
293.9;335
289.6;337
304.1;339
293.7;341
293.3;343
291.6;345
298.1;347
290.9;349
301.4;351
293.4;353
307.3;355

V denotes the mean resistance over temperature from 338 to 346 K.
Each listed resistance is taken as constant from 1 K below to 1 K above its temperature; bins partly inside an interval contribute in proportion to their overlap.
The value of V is 296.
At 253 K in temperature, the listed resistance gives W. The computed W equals 306.2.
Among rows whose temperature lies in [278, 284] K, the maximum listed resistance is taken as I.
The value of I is 272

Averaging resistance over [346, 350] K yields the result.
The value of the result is 294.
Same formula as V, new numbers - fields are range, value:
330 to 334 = 299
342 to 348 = 294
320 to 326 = 303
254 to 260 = 315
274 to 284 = 277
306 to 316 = 295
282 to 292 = 247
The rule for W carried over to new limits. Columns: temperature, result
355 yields 307.3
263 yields 315.9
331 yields 289.4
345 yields 291.6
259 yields 315.3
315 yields 289.2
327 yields 298.7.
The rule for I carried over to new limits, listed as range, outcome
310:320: 306.4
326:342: 307.7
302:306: 279.4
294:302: 268.6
